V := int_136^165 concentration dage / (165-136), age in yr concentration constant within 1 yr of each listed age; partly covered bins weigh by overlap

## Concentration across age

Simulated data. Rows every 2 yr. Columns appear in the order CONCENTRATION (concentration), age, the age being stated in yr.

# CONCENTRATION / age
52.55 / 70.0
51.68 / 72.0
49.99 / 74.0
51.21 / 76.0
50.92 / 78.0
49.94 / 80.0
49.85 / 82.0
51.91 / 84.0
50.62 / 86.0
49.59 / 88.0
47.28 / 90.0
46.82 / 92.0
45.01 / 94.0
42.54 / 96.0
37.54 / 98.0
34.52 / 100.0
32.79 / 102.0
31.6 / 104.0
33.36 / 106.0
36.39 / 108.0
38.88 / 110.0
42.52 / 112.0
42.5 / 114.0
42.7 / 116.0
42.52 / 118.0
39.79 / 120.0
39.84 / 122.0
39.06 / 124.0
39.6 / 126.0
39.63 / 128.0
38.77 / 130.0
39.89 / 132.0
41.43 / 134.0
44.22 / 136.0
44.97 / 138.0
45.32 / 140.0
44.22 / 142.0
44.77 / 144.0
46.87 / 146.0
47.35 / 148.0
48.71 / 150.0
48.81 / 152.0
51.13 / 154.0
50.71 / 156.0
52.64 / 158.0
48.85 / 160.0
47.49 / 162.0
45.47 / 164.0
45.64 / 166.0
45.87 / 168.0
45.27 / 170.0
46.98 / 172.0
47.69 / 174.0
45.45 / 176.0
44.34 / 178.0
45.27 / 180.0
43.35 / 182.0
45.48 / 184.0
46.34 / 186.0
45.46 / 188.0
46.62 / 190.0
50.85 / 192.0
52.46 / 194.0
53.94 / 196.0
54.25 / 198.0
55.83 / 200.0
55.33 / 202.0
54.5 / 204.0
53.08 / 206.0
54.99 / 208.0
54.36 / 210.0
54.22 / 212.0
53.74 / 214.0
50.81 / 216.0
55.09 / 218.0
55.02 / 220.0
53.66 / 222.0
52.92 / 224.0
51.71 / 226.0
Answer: 47.5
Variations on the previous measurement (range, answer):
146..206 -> 48.7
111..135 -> 40.7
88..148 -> 41.1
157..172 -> 47.3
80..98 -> 47.5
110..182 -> 44.7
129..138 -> 41.5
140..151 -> 46.3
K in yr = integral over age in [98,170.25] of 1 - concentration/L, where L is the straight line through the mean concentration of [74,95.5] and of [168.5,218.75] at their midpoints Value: 10.0 yr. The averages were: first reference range 49.2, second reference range 50.2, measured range 42.8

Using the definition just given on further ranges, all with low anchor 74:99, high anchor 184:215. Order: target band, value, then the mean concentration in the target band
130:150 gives 2.3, 44.3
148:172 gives 1.2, 48.1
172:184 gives 1.4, 45.4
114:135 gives 3.8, 40.4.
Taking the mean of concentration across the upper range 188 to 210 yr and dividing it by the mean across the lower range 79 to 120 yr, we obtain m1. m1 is 1.25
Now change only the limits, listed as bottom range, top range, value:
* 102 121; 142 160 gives 1.26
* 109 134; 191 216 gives 1.33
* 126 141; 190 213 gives 1.28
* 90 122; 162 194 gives 1.17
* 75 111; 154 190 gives 1.08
